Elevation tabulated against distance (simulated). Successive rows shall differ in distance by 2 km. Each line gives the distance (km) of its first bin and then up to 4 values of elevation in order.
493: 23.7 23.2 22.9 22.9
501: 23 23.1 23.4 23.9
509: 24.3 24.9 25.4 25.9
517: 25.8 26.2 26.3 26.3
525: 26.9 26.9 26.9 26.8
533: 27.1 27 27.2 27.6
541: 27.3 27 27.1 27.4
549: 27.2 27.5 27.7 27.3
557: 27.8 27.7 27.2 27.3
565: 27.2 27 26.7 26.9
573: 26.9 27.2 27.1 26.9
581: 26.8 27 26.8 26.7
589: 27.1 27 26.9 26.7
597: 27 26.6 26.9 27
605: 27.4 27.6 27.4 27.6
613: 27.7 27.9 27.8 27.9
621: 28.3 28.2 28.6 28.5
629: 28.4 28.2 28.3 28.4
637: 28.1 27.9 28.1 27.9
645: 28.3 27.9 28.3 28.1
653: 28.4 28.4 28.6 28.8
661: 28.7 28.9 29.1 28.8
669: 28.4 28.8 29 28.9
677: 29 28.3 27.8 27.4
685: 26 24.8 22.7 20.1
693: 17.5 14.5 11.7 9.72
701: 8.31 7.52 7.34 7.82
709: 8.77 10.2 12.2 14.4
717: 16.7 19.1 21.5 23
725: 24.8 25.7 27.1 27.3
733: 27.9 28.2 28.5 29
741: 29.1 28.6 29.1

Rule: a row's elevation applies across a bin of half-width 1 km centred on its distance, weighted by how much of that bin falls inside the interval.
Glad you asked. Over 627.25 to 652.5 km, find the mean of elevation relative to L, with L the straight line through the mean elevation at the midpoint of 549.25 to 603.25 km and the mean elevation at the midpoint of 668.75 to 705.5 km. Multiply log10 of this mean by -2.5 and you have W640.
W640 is -0.19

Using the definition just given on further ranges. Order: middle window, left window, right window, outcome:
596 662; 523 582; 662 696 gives -0.064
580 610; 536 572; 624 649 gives 0.030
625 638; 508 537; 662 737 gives -0.222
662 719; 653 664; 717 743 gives 0.359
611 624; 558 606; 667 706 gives -0.120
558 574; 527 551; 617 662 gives 0.014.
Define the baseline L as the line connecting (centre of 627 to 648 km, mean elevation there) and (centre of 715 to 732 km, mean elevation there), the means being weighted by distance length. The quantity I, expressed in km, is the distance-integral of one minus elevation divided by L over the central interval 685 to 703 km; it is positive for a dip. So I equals 6.15 km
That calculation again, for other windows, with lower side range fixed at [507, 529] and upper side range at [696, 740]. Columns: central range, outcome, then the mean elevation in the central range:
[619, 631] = -3.70 km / 28.3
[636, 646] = -3.34 km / 28.1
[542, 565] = -2.75 km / 27.4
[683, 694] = -2.00 km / 22.7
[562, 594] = -4.73 km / 27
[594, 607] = -2.51 km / 27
